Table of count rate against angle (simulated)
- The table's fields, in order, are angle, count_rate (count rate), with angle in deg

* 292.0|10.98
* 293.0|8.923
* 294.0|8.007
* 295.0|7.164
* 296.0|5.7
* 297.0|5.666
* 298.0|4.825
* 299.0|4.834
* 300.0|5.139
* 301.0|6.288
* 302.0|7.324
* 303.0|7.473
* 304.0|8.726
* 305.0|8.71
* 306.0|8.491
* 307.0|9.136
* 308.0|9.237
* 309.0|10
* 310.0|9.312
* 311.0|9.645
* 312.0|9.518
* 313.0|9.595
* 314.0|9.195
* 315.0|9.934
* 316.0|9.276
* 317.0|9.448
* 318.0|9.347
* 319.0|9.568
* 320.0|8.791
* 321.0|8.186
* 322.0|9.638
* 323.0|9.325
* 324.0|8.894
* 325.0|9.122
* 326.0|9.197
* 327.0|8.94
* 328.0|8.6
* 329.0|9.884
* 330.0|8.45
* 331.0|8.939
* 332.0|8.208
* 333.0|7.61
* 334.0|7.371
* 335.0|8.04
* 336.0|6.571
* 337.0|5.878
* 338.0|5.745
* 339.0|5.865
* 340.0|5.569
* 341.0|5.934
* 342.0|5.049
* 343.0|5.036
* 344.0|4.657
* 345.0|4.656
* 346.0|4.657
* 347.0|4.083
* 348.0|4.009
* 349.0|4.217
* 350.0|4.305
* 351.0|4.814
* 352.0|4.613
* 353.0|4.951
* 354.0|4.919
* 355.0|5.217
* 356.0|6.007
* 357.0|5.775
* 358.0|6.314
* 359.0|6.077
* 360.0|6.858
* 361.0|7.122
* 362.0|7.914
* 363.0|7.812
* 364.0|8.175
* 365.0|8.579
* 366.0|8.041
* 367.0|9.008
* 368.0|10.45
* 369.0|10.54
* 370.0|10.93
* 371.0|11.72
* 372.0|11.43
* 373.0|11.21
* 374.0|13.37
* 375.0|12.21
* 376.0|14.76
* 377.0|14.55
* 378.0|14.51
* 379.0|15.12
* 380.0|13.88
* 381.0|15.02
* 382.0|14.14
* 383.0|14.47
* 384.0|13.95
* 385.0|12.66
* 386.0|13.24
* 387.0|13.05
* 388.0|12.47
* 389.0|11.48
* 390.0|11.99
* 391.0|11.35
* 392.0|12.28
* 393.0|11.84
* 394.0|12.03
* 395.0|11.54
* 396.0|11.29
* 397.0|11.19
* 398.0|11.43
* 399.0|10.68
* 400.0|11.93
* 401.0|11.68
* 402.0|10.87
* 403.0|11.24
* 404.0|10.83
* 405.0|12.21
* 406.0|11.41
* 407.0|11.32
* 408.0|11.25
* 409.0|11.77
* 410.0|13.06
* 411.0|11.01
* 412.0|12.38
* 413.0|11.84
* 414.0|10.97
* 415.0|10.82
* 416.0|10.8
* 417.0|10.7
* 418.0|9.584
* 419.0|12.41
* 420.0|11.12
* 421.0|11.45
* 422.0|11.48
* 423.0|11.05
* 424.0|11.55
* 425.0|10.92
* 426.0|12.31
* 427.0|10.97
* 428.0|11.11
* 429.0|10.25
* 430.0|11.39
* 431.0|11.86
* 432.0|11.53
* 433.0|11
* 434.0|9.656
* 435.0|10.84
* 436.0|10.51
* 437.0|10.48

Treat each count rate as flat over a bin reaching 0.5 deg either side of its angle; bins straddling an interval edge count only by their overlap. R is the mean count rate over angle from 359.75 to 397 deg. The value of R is 11.7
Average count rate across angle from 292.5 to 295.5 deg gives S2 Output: 8.03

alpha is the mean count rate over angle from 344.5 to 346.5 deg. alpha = 4.66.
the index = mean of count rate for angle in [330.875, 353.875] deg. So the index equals 5.62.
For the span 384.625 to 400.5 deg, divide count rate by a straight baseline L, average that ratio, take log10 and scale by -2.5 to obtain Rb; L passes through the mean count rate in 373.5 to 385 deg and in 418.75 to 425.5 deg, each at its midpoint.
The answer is 0.119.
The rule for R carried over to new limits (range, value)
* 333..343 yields 6.23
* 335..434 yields 9.94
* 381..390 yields 13.2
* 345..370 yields 6.49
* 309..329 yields 9.27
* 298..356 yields 7.34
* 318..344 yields 7.75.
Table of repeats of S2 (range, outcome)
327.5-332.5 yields 8.82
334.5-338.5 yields 6.56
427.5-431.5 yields 11.2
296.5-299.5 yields 5.11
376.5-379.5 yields 14.7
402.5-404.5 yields 11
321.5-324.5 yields 9.29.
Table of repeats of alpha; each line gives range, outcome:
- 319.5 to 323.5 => 8.98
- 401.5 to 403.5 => 11.1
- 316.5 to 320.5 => 9.29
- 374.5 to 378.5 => 14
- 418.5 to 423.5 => 11.5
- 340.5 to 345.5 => 5.07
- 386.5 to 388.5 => 12.8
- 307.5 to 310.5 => 9.52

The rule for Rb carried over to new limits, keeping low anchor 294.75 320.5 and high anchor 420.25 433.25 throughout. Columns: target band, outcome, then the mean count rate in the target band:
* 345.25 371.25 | 0.379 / 6.74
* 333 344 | 0.418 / 6.11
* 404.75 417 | -0.062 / 11.5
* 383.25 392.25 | -0.218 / 12.6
